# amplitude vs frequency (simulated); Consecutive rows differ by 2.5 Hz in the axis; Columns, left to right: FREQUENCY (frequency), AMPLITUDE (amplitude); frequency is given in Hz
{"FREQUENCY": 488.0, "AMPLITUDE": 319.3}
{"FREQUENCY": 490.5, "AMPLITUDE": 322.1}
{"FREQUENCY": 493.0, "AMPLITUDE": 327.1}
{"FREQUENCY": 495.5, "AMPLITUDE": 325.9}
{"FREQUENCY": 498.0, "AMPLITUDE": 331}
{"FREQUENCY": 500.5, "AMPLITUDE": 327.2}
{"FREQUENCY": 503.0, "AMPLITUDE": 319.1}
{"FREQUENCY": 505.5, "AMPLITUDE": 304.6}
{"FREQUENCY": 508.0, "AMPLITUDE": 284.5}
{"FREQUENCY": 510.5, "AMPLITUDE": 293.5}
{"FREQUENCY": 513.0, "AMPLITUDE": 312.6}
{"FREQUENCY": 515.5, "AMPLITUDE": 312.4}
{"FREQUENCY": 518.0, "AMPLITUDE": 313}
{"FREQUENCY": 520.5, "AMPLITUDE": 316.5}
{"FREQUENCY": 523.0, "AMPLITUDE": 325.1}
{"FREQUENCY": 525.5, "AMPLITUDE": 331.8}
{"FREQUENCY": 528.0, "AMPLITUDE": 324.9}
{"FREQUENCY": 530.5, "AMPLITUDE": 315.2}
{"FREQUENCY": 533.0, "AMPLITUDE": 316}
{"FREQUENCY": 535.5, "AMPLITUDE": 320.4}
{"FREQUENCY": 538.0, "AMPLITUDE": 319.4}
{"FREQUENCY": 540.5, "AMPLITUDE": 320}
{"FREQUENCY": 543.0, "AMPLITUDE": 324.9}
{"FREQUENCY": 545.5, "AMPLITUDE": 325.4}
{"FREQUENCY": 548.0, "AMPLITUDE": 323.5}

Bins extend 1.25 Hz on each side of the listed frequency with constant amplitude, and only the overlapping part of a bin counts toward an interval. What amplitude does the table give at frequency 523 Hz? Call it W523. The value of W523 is 325.1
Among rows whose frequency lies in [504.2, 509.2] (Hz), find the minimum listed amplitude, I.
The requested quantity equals 284.5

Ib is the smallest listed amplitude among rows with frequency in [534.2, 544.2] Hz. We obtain 319.4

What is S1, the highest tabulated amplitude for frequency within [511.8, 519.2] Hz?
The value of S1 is 313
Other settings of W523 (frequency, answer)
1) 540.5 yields 320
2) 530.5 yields 315.2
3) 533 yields 316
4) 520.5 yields 316.5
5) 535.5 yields 320.4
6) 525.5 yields 331.8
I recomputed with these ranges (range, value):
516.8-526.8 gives 313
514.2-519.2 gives 312.4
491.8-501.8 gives 325.9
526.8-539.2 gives 315.2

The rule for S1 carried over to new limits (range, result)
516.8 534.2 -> 331.8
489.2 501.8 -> 331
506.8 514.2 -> 312.6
